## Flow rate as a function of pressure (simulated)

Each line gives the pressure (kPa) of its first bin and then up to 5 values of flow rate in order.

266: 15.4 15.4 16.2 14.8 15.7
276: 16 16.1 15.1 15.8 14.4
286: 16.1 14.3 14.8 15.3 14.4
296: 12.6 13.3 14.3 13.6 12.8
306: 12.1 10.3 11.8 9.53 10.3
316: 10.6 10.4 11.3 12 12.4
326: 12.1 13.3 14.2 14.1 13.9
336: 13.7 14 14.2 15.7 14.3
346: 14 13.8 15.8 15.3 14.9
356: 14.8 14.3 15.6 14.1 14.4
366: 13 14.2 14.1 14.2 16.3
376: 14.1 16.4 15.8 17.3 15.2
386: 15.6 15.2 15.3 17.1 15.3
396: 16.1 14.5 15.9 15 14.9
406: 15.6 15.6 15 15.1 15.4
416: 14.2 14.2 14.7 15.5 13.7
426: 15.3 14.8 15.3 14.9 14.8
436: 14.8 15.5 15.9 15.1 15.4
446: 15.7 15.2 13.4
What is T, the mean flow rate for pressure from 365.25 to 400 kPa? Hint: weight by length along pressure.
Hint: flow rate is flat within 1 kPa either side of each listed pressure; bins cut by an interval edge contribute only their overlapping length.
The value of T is 15.3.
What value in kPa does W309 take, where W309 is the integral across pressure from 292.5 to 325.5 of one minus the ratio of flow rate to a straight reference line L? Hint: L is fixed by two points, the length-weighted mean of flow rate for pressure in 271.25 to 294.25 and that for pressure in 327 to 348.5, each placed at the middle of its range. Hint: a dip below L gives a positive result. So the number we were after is 6.04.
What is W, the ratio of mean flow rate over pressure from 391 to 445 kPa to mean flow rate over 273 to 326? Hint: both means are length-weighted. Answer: 1.14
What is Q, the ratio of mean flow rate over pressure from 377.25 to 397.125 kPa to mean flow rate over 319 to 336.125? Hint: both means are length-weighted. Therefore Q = 1.2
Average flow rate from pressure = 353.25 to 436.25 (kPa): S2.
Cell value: 15.1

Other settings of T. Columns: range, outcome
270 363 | 13.8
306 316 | 10.7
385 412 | 15.5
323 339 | 13.5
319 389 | 14.4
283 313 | 13.3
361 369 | 13.9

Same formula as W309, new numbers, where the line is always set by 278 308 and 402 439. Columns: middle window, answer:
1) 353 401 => -1.5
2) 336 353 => -0.1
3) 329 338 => 0.3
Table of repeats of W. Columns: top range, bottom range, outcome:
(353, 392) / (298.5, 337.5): 1.22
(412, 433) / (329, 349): 1.04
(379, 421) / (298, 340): 1.24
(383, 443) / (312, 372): 1.12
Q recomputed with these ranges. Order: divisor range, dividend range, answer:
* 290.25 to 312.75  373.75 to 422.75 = 1.20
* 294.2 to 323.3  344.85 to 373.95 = 1.22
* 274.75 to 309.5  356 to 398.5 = 1.07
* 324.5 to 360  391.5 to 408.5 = 1.09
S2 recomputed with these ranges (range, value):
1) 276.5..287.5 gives 15.5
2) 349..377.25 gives 14.7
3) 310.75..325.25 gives 11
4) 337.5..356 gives 14.7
